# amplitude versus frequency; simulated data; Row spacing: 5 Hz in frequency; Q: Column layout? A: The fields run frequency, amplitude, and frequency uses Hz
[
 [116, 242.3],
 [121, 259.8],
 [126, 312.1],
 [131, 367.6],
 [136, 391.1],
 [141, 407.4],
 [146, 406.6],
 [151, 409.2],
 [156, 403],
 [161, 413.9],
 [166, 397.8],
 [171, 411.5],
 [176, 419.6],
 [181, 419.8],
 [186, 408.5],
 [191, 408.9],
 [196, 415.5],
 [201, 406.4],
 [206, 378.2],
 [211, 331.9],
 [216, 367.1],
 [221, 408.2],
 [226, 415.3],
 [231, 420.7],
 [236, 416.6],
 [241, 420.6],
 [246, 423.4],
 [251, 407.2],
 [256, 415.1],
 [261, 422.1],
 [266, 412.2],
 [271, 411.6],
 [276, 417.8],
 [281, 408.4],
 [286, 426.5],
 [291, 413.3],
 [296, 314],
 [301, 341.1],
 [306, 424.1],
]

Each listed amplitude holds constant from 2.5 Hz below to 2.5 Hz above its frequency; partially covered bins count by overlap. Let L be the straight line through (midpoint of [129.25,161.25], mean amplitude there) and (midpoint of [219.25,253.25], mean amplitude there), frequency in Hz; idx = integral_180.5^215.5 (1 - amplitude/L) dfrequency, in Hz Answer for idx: 1.4 Hz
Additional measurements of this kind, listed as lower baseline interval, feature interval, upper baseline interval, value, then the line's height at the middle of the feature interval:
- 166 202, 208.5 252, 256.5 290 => 1.4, 414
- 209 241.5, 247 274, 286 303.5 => -2.3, 381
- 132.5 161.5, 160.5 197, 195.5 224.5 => -1.7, 393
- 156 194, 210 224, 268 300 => 1.1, 405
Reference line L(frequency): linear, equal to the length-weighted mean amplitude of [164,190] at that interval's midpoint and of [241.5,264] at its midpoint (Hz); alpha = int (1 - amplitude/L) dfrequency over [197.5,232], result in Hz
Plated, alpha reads 2.11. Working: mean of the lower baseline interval 412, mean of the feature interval 389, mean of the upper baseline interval 417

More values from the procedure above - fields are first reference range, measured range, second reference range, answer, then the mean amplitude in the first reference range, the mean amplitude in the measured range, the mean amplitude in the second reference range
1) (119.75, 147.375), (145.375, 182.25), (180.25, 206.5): -2.52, 360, 410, 407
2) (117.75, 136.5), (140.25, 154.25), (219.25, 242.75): -2.74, 323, 408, 416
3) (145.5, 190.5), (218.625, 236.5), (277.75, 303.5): -0.85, 410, 415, 382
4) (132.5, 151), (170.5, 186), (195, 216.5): -1.13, 401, 416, 379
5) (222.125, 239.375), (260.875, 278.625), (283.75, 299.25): -0.93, 417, 415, 382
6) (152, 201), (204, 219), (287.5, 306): 1.45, 411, 360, 369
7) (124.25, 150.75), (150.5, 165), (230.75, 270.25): -0.74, 382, 408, 417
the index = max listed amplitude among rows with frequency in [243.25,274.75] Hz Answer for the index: 423.4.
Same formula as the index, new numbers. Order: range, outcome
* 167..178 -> 419.6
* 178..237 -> 420.7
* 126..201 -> 419.8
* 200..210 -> 406.4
